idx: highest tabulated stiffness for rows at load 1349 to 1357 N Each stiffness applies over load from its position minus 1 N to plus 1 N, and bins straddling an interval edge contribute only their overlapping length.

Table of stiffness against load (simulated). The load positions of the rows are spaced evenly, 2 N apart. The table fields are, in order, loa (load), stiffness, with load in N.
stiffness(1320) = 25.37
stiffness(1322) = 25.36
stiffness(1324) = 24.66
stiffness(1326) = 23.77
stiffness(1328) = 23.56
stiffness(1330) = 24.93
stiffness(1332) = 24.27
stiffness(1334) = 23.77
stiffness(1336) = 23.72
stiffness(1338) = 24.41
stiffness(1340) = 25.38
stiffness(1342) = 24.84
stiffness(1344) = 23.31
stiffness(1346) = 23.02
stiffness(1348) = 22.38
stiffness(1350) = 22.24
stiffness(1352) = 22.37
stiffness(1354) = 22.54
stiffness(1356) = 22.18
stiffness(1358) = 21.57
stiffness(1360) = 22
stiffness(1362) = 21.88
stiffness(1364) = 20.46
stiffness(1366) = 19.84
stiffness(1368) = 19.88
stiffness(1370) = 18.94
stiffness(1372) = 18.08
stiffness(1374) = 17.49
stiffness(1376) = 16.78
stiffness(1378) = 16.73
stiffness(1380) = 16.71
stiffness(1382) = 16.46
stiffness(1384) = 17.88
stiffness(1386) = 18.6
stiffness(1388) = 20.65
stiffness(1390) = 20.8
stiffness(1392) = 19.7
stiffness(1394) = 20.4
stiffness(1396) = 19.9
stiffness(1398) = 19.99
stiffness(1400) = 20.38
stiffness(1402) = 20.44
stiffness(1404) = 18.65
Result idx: 22.54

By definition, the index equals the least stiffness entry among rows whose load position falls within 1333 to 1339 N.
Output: 23.72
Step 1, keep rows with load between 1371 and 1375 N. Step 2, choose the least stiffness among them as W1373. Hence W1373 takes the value 17.49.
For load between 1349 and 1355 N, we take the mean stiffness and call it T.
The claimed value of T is 22.4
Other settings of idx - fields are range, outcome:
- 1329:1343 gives 25.38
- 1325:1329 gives 23.77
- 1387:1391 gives 20.8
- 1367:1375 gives 19.88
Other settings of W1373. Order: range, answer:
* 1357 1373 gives 18.08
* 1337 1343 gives 24.41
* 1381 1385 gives 16.46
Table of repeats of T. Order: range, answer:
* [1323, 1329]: 24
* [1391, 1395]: 20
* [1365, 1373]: 19.2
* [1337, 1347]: 24.2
